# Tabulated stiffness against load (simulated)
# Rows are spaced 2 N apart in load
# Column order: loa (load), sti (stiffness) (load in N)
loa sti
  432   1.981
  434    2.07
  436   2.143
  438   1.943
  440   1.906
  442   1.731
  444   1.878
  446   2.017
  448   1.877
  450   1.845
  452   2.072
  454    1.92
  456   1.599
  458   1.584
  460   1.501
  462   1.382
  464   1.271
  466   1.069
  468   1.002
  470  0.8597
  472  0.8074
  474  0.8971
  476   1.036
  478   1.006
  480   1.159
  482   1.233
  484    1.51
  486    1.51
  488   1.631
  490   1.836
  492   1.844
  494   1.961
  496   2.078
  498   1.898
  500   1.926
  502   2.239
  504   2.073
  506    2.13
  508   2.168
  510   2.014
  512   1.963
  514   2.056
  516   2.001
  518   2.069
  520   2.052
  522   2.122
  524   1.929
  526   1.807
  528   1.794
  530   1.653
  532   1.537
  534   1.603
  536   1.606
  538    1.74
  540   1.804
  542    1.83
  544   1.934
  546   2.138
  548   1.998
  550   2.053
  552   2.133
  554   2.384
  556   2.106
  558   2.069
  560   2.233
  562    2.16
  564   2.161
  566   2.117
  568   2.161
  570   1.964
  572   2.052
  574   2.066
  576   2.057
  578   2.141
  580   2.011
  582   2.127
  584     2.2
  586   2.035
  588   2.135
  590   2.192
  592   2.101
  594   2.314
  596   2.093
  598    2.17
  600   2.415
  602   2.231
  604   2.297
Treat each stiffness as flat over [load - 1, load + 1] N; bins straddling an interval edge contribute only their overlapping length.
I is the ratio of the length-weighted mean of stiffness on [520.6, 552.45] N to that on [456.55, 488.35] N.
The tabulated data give 1.53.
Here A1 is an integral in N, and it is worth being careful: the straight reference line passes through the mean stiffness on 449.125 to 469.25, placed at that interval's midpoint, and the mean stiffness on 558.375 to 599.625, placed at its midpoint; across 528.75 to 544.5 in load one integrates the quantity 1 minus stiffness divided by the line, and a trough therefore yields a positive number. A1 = 1.7 N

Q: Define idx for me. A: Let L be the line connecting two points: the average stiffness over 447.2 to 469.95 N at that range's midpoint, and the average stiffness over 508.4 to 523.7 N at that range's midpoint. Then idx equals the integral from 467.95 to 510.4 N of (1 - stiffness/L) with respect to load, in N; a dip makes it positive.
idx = 5.5 N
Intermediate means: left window 1.52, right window 2.04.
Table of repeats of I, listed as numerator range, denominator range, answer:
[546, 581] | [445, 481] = 1.53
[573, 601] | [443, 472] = 1.40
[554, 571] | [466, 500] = 1.53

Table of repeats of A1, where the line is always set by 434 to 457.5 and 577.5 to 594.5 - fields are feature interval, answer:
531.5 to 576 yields 1.8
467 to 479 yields 6.2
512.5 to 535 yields 1.7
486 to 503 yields 0.7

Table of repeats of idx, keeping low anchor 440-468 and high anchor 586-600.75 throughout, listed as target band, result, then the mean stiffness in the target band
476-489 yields 3.3 N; 1.32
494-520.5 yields -2.7 N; 2.05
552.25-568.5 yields -0.9 N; 2.17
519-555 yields 1.4 N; 1.9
